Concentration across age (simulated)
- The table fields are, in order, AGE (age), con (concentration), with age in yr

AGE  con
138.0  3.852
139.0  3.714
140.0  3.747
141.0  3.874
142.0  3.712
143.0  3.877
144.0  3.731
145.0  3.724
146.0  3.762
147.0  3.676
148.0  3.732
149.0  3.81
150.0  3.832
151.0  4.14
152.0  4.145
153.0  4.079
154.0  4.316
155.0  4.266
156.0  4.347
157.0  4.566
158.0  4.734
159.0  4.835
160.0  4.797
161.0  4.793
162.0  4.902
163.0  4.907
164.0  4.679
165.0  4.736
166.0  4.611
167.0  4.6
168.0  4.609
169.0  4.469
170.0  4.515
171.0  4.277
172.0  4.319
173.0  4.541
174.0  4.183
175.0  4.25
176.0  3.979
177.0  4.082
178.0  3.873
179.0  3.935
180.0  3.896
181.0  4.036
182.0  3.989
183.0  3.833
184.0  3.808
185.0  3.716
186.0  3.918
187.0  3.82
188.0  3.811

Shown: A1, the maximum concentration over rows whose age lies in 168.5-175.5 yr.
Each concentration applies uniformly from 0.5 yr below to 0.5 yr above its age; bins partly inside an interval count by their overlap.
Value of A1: 4.541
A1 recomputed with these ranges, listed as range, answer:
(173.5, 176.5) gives 4.25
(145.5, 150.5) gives 3.832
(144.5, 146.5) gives 3.762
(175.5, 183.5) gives 4.082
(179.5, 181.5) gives 4.036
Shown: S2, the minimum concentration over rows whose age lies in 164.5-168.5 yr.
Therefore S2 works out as 4.6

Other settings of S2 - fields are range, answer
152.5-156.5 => 4.079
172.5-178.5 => 3.873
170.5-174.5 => 4.183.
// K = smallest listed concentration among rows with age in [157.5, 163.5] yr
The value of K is 4.734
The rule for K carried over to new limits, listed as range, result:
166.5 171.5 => 4.277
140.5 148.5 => 3.676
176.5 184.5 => 3.808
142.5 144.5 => 3.731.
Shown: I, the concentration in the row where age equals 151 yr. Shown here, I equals 4.14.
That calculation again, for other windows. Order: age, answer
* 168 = 4.609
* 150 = 3.832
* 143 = 3.877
